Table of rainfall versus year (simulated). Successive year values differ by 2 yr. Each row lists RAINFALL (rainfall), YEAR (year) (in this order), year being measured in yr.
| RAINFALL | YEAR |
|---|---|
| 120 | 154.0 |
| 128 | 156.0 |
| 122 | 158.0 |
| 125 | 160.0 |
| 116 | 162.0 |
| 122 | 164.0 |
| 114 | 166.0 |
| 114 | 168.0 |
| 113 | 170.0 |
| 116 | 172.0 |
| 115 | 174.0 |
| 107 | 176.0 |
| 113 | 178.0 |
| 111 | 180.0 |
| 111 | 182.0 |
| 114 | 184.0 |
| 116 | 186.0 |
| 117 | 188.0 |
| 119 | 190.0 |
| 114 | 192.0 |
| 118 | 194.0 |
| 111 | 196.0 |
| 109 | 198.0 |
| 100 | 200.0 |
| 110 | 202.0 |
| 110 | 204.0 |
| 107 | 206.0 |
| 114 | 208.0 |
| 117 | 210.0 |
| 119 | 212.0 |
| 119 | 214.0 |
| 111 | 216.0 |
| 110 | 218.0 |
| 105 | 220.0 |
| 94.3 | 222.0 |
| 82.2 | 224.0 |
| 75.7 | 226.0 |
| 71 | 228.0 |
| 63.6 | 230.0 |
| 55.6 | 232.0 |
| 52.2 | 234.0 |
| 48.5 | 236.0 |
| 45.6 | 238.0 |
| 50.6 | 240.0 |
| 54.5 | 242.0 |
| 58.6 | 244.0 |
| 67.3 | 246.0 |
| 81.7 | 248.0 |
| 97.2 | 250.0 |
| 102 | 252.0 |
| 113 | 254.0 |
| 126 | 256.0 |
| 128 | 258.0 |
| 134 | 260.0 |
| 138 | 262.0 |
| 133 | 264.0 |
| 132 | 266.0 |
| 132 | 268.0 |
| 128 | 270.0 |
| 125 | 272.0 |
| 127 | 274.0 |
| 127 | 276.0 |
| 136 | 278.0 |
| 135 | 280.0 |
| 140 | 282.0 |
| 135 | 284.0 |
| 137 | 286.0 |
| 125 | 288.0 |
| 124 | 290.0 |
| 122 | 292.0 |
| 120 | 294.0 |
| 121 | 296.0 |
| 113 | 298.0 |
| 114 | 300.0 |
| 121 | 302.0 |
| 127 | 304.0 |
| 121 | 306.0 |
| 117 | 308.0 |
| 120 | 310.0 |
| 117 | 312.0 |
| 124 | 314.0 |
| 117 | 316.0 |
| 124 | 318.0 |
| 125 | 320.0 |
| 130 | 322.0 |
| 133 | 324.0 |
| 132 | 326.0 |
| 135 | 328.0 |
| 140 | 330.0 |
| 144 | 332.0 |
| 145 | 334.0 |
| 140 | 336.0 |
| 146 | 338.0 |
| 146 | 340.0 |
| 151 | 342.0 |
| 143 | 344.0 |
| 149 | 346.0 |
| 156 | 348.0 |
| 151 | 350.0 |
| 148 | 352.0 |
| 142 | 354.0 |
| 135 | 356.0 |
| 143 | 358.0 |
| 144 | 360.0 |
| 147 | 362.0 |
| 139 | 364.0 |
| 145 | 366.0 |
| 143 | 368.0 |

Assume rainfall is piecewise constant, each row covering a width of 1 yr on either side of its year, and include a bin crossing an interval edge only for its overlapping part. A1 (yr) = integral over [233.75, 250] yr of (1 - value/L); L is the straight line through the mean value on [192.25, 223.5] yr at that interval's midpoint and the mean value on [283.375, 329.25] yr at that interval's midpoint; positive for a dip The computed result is 7.8 yr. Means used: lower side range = 110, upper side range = 124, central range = 60.1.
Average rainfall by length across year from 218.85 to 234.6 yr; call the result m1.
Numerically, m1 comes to 75.9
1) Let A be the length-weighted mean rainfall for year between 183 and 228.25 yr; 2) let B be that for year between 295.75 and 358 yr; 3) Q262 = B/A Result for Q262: 1.24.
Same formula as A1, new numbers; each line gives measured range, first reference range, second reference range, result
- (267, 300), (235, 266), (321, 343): -4.65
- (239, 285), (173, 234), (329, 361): 3.23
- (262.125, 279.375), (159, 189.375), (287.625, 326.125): -1.49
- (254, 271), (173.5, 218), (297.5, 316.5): -1.98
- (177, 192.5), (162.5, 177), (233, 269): -0.52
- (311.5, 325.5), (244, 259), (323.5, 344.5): 0.92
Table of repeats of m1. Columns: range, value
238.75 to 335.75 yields 120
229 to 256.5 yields 71.6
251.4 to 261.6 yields 122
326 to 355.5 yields 145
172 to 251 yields 95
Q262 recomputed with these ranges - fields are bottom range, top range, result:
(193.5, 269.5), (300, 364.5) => 1.39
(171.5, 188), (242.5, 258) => 0.83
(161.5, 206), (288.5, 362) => 1.18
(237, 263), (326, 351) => 1.57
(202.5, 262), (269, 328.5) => 1.38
